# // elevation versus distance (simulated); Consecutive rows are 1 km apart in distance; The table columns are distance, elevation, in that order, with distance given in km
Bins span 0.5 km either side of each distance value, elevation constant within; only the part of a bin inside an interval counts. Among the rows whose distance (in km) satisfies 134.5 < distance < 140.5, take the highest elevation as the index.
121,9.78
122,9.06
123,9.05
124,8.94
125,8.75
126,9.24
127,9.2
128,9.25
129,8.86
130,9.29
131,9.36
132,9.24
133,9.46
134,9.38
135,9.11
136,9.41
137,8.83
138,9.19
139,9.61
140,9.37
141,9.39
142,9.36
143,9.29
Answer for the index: 9.61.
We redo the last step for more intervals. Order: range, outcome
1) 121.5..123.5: 9.06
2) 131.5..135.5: 9.46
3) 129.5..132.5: 9.36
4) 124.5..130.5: 9.29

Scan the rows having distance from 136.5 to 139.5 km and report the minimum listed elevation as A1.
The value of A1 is 8.83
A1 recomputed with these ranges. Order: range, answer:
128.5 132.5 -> 8.86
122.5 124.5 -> 8.94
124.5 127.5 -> 8.75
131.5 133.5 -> 9.24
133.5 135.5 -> 9.11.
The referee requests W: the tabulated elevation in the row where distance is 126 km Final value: 9.24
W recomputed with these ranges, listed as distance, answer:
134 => 9.38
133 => 9.46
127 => 9.2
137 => 8.83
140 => 9.37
